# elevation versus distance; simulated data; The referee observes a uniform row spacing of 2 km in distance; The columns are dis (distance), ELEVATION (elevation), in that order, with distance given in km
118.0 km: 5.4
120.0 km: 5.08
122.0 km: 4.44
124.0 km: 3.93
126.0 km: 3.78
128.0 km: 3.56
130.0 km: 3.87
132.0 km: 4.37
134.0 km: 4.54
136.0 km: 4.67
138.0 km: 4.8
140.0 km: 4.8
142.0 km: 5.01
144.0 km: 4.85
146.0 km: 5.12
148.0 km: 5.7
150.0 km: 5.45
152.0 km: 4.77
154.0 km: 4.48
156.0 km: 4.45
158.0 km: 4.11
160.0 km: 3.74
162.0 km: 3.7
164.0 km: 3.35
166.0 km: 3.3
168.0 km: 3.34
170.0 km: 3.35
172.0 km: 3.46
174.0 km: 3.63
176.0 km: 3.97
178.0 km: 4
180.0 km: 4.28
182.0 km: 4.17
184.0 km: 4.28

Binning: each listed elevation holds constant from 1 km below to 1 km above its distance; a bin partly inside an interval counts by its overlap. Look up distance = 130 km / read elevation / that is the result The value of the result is 3.87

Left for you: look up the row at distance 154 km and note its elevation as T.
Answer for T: 4.48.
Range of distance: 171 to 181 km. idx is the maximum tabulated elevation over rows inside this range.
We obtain 4.28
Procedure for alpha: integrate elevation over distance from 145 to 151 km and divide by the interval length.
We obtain 5.42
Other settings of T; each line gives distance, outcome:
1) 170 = 3.35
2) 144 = 4.85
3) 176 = 3.97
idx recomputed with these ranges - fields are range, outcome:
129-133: 4.37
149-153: 5.45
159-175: 3.74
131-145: 5.01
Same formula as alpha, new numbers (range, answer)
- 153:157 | 4.46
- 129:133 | 4.12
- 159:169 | 3.49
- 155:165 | 3.87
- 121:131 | 3.92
